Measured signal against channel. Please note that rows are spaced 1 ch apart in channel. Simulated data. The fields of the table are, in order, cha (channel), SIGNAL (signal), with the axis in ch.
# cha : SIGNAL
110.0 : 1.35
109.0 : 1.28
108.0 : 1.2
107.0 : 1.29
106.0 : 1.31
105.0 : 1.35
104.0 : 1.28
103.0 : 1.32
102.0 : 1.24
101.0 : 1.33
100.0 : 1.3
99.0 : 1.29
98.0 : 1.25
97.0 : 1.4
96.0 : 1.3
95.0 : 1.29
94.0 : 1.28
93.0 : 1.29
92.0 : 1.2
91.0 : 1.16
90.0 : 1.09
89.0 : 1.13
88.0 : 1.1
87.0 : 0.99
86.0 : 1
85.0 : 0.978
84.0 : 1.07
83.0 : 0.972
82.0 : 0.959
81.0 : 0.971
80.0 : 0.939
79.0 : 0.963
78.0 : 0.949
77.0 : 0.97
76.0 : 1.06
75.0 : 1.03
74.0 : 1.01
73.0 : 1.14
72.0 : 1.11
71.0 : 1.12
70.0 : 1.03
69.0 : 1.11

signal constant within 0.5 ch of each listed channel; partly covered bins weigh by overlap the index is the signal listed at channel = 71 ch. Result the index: 1.12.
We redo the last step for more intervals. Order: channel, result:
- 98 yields 1.25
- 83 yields 0.972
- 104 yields 1.28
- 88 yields 1.1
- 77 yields 0.97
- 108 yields 1.2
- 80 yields 0.939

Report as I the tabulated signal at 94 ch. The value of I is 1.28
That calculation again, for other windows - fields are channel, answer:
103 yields 1.32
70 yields 1.03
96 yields 1.3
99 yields 1.29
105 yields 1.35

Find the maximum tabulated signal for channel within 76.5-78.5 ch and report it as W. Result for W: 0.97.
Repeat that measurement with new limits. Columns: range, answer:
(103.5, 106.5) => 1.35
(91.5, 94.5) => 1.29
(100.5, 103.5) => 1.33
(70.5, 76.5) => 1.14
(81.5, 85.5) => 1.07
